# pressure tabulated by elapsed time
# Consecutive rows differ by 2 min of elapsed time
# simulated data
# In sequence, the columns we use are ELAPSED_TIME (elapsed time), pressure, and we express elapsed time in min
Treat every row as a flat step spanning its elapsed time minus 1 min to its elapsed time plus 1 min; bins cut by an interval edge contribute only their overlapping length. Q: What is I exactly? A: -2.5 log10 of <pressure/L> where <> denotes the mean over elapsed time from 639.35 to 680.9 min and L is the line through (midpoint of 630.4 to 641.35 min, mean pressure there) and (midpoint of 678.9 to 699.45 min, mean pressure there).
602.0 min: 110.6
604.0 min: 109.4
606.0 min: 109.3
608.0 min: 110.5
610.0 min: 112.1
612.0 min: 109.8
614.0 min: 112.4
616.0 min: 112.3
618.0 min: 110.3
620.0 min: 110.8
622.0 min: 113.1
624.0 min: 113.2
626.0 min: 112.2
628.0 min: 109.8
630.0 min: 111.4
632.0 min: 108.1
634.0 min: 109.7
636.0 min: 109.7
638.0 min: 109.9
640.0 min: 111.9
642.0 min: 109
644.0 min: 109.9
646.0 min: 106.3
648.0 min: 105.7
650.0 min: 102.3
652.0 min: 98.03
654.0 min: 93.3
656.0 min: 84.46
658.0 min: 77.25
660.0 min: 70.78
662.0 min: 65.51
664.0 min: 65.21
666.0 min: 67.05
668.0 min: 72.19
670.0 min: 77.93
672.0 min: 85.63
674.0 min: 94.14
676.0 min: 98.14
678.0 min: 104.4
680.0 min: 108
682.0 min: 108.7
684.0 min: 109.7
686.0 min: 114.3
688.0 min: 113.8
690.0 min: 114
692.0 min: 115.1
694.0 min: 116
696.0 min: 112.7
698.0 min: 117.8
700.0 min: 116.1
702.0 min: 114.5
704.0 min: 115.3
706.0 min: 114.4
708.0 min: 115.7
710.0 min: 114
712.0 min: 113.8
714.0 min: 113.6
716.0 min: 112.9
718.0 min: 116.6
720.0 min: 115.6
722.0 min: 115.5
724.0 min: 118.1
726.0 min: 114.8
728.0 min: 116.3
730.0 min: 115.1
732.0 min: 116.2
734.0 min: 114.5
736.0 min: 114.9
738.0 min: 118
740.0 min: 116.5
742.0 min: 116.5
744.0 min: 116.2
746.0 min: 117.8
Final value 0.22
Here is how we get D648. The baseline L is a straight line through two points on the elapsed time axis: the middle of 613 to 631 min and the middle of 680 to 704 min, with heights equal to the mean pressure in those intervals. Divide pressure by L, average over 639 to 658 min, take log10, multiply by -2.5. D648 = 0.12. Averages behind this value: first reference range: 112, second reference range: 114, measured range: 101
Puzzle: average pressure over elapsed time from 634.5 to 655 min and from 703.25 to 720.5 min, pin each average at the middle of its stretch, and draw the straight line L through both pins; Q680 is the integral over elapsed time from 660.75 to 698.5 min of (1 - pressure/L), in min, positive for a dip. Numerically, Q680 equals 4.5 min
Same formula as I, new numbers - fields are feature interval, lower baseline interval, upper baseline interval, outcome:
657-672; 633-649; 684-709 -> 0.477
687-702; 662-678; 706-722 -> -0.157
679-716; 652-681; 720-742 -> -0.151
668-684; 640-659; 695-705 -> 0.126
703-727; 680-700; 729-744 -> -0.002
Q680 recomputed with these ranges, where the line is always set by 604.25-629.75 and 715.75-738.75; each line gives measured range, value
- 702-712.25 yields 0.0 min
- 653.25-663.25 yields 3.1 min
